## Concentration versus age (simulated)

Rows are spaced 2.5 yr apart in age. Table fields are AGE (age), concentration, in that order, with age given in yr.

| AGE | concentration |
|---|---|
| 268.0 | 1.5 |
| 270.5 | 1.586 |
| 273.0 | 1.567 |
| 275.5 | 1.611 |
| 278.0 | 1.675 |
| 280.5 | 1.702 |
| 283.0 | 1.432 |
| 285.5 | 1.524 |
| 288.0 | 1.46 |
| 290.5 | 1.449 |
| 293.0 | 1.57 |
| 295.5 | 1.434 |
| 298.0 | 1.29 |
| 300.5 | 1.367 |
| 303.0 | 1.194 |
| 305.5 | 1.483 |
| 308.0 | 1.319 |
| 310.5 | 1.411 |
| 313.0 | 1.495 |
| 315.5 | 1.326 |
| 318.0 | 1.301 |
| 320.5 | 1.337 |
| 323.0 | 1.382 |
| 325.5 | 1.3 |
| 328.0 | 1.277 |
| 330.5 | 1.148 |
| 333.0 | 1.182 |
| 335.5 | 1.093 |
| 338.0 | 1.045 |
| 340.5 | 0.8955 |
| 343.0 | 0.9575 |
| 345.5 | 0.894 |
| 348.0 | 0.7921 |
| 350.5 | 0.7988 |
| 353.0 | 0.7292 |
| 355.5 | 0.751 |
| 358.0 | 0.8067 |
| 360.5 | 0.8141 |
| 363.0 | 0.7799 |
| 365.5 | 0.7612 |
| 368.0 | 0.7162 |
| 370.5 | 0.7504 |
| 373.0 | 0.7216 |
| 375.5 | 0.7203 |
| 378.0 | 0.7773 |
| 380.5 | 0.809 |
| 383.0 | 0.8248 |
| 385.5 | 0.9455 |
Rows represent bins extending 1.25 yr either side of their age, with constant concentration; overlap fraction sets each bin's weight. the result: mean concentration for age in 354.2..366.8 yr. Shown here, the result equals 0.782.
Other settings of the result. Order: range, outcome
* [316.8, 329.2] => 1.32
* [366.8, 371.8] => 0.733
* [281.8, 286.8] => 1.48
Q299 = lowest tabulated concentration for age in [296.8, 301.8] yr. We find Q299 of 1.29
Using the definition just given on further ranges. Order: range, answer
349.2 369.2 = 0.7162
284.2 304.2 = 1.194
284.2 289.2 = 1.46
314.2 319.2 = 1.301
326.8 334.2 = 1.148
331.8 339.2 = 1.045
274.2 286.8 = 1.432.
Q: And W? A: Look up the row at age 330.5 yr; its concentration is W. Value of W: 1.148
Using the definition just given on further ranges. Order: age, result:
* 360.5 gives 0.8141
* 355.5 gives 0.751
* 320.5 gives 1.337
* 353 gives 0.7292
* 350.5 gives 0.7988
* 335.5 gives 1.093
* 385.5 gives 0.9455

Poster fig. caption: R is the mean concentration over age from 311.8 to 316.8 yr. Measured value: 1.41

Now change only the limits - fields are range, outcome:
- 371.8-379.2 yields 0.74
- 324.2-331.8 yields 1.24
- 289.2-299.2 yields 1.44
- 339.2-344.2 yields 0.927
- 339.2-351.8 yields 0.868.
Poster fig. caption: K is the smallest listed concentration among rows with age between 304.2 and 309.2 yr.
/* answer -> 1.319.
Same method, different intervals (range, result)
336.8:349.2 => 0.7921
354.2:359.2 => 0.751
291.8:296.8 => 1.434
